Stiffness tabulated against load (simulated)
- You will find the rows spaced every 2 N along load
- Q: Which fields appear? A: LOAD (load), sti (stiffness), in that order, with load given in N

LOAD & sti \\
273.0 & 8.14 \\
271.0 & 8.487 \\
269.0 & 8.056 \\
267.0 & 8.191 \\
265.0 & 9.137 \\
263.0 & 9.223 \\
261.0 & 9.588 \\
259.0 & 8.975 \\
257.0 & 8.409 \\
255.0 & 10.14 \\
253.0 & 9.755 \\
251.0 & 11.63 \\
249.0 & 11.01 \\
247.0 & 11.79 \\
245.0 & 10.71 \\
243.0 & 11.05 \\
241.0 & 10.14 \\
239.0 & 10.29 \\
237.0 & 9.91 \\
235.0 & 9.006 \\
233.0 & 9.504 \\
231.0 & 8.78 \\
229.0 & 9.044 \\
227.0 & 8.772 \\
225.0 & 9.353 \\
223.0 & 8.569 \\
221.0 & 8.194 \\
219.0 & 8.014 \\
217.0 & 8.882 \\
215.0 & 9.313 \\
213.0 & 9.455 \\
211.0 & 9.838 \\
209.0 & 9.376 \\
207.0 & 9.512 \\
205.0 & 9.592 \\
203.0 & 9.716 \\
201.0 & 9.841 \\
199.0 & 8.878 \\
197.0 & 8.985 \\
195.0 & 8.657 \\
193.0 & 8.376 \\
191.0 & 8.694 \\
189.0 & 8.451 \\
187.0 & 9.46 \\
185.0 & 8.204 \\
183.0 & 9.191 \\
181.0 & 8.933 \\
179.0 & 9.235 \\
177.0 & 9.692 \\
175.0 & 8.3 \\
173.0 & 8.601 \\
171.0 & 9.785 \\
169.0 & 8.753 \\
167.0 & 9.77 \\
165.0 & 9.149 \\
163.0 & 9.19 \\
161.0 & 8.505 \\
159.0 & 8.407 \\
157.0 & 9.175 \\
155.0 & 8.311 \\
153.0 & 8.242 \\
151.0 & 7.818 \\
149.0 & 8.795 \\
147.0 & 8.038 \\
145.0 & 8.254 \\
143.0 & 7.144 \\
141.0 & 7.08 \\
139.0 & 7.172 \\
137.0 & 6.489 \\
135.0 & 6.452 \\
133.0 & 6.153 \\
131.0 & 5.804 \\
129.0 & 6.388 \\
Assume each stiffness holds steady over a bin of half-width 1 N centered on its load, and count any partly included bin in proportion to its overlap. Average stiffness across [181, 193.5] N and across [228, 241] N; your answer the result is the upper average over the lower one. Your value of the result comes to 1.08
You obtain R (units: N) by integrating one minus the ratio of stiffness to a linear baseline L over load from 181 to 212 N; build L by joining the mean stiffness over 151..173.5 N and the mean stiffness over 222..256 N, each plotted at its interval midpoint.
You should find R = 0.8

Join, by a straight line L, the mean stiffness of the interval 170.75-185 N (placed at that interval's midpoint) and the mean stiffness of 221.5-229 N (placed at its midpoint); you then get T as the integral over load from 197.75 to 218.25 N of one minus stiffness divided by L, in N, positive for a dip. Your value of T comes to -1.1 N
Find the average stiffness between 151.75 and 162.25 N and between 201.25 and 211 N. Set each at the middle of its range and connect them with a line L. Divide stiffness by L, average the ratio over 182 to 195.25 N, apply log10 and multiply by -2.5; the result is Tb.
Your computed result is 0.06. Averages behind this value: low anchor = 8.53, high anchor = 9.6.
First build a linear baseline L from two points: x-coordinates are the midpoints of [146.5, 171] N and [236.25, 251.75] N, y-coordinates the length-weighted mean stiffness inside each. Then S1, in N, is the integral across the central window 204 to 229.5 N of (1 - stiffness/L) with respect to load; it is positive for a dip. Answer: 2.7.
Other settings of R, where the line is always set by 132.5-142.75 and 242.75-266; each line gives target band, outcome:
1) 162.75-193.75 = -4.34 N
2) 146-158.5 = -2.18 N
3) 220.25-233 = 0.60 N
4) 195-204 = -0.81 N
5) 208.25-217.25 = -0.53 N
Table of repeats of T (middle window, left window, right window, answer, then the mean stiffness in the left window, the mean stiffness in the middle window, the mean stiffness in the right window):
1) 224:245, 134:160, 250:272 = -1.7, 7.8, 9.64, 9.24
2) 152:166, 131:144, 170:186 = -1.4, 6.68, 8.71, 8.99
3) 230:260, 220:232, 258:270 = -4.2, 8.79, 10.1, 8.86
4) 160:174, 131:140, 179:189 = -1.8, 6.48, 9.11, 8.93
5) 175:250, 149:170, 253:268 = -3.3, 8.73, 9.35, 9.14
